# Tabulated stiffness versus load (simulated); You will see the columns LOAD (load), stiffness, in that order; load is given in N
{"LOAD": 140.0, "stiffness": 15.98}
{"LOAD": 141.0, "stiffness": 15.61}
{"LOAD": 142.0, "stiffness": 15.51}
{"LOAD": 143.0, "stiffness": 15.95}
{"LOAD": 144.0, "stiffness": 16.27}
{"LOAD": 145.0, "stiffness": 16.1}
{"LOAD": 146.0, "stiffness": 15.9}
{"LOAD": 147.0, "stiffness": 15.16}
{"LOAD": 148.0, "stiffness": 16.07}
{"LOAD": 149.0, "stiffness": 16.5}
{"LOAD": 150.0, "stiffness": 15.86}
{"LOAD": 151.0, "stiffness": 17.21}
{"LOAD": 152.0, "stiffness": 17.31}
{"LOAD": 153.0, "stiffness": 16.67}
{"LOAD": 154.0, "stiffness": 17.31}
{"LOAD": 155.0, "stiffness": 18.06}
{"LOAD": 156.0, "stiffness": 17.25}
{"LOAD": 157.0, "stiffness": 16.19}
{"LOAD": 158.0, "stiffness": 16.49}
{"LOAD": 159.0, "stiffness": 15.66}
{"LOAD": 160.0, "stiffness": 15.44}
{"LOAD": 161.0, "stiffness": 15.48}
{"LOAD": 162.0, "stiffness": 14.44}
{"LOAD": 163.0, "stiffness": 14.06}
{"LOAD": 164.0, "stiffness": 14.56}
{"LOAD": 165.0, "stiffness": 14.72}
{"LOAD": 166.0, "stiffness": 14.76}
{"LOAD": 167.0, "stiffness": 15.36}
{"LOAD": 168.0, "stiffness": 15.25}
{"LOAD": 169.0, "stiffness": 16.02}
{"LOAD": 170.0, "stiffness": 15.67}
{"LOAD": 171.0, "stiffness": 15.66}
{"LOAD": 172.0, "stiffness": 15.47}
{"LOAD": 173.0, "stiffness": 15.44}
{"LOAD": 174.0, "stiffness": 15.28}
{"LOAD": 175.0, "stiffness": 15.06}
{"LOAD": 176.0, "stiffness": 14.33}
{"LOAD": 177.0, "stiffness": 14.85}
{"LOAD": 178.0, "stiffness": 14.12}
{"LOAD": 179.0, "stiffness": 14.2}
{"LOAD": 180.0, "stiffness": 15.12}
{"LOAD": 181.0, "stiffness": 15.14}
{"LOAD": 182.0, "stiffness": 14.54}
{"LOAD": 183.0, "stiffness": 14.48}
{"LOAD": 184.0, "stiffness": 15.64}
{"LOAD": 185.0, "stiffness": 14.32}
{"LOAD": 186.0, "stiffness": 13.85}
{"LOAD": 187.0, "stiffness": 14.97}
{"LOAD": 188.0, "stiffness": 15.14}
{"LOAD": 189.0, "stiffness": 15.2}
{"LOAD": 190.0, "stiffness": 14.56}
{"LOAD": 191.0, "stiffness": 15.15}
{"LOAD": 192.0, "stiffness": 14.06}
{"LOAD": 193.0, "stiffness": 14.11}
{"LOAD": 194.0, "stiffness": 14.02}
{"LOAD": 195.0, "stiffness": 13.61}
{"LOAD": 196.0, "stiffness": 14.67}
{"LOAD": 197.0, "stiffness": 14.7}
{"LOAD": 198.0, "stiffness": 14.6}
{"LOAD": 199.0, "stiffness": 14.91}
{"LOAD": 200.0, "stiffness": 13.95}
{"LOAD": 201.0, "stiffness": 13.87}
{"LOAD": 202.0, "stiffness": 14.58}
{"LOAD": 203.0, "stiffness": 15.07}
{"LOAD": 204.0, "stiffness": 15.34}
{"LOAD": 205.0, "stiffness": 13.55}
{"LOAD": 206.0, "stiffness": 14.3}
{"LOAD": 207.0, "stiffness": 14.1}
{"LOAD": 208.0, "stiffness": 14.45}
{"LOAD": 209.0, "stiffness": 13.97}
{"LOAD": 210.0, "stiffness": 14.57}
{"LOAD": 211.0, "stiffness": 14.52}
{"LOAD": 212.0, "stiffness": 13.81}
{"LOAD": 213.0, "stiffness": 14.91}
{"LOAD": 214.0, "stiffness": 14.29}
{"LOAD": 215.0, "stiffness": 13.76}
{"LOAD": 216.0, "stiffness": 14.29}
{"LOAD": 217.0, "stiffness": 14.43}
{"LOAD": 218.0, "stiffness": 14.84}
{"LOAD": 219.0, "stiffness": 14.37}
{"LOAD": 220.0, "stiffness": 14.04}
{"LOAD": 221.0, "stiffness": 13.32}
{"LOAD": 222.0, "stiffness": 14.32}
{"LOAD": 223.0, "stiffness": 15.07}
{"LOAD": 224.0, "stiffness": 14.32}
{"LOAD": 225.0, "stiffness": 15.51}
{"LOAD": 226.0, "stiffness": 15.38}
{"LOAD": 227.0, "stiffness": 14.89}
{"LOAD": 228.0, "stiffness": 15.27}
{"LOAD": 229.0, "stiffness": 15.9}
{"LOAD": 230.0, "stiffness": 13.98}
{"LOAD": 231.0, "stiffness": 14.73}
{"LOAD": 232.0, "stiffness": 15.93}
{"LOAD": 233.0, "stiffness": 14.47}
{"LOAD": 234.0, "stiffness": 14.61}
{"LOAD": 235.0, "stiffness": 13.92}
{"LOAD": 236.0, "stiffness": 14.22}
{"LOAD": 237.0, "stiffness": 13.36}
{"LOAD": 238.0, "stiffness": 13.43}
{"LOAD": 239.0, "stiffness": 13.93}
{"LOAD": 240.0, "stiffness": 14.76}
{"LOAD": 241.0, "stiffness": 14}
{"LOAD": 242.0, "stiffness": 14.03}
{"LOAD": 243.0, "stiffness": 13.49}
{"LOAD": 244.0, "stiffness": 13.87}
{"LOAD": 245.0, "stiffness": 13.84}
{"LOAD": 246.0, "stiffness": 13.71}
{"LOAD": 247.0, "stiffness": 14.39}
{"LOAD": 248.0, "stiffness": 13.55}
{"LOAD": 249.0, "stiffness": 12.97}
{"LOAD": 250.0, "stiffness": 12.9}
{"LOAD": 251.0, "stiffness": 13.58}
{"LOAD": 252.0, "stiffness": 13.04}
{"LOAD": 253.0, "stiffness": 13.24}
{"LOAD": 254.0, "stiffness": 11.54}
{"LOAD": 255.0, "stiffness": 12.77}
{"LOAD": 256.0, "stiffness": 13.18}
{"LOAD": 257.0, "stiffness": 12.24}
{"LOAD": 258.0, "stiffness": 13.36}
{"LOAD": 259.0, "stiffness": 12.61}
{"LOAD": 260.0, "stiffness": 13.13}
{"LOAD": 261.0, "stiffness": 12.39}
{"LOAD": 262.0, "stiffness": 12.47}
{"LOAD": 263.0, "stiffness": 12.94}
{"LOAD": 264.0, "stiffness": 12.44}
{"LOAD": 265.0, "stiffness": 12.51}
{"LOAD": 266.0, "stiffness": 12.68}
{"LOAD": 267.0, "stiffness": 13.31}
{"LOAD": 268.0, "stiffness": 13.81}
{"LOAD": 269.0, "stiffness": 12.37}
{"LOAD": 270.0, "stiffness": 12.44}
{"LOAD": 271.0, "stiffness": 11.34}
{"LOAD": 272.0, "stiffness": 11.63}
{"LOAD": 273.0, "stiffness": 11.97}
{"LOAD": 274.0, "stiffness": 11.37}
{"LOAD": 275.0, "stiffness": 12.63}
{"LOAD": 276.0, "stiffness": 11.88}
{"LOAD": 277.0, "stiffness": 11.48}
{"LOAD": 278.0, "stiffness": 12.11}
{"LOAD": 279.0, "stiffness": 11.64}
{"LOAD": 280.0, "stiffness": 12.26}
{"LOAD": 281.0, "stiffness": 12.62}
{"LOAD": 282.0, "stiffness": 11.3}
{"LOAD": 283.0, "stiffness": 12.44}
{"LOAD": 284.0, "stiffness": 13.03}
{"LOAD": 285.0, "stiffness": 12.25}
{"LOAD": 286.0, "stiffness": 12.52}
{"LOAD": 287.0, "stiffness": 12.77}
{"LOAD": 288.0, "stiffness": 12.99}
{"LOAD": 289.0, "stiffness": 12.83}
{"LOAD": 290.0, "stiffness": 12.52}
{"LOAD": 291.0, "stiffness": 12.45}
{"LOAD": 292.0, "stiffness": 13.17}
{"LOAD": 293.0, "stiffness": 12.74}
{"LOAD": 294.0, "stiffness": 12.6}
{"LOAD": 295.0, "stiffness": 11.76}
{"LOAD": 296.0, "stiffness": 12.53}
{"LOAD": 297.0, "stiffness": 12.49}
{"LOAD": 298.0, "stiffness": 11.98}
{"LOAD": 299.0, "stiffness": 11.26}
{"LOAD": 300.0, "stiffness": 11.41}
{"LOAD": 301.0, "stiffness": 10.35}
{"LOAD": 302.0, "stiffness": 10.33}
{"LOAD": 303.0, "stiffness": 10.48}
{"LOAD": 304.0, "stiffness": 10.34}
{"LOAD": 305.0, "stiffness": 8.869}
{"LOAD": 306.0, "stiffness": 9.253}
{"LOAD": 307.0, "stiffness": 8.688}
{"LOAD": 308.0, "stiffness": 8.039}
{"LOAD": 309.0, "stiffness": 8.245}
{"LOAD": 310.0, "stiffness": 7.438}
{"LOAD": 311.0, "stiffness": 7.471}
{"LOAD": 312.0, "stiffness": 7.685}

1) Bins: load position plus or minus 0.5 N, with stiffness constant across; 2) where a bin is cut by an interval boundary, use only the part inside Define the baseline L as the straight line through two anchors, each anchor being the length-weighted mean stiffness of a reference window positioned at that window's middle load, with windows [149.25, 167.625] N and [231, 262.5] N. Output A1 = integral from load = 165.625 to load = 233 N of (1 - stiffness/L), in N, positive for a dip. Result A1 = 0.58 N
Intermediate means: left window 15.9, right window 13.5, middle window 14.7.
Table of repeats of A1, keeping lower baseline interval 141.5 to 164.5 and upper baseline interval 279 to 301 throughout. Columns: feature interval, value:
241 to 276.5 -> 0.84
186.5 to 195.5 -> 0.29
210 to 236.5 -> -0.83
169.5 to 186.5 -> 0.54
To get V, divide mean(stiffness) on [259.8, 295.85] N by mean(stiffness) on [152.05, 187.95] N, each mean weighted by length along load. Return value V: 0.81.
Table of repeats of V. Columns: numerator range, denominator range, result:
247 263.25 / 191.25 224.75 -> 0.90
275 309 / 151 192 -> 0.76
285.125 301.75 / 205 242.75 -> 0.85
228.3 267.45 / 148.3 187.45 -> 0.88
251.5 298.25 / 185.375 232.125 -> 0.86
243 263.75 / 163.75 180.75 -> 0.87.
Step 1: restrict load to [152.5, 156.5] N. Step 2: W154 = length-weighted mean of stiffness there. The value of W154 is 17.3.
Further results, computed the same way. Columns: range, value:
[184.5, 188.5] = 14.6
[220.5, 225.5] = 14.5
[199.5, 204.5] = 14.6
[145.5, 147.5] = 15.5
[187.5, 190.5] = 15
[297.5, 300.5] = 11.6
